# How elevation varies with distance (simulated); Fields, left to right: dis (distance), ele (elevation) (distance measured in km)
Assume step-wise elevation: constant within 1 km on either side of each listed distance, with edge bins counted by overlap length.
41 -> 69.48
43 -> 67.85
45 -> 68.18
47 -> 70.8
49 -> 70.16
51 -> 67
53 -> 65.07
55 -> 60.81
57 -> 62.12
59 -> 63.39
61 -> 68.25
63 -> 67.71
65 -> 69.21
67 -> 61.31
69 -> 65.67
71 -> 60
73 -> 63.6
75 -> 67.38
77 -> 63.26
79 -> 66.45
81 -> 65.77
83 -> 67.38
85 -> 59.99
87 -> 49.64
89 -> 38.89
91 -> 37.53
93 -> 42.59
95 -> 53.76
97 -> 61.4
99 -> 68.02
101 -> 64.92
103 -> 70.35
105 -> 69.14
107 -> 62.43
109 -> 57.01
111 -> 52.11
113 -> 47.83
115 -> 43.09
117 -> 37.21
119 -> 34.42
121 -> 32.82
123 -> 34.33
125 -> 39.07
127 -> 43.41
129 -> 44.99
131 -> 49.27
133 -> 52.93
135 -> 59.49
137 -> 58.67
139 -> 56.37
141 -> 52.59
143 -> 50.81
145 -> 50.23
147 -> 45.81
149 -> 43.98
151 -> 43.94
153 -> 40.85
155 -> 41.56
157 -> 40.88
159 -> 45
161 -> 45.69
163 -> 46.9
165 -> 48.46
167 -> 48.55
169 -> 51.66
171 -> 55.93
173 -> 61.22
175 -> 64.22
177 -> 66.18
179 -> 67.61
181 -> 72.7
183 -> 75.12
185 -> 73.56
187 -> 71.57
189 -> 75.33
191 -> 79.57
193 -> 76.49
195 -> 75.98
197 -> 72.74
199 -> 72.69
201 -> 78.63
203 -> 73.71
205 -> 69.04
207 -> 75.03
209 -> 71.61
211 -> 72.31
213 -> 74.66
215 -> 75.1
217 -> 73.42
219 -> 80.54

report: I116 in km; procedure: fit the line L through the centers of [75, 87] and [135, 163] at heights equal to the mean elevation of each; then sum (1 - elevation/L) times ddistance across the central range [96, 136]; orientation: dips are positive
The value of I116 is 3.2 km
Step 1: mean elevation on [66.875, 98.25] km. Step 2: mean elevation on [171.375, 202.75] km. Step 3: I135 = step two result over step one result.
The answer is 1.2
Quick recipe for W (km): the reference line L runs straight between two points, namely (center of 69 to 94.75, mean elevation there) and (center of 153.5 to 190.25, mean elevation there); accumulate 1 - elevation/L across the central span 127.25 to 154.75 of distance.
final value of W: 3.96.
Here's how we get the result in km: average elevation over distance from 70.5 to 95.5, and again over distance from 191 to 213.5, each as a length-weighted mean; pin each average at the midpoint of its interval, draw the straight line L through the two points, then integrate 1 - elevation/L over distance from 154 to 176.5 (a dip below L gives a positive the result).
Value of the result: 6.0 km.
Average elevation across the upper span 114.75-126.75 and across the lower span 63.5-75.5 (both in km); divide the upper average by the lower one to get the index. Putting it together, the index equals 0.57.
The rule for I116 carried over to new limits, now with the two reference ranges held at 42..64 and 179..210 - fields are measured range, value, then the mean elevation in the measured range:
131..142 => 2.4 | 55.4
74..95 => 3.8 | 55.8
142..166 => 8.9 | 45.3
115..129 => 6.4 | 37.9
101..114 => 1.7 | 60.2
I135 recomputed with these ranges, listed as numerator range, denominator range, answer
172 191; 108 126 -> 1.67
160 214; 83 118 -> 1.24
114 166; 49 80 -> 0.70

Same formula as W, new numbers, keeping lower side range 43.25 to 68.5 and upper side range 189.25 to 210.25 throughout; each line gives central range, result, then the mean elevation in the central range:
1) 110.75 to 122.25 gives 4.84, 40.4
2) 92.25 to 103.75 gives 1.40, 60.3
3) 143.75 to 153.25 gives 3.47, 45.4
